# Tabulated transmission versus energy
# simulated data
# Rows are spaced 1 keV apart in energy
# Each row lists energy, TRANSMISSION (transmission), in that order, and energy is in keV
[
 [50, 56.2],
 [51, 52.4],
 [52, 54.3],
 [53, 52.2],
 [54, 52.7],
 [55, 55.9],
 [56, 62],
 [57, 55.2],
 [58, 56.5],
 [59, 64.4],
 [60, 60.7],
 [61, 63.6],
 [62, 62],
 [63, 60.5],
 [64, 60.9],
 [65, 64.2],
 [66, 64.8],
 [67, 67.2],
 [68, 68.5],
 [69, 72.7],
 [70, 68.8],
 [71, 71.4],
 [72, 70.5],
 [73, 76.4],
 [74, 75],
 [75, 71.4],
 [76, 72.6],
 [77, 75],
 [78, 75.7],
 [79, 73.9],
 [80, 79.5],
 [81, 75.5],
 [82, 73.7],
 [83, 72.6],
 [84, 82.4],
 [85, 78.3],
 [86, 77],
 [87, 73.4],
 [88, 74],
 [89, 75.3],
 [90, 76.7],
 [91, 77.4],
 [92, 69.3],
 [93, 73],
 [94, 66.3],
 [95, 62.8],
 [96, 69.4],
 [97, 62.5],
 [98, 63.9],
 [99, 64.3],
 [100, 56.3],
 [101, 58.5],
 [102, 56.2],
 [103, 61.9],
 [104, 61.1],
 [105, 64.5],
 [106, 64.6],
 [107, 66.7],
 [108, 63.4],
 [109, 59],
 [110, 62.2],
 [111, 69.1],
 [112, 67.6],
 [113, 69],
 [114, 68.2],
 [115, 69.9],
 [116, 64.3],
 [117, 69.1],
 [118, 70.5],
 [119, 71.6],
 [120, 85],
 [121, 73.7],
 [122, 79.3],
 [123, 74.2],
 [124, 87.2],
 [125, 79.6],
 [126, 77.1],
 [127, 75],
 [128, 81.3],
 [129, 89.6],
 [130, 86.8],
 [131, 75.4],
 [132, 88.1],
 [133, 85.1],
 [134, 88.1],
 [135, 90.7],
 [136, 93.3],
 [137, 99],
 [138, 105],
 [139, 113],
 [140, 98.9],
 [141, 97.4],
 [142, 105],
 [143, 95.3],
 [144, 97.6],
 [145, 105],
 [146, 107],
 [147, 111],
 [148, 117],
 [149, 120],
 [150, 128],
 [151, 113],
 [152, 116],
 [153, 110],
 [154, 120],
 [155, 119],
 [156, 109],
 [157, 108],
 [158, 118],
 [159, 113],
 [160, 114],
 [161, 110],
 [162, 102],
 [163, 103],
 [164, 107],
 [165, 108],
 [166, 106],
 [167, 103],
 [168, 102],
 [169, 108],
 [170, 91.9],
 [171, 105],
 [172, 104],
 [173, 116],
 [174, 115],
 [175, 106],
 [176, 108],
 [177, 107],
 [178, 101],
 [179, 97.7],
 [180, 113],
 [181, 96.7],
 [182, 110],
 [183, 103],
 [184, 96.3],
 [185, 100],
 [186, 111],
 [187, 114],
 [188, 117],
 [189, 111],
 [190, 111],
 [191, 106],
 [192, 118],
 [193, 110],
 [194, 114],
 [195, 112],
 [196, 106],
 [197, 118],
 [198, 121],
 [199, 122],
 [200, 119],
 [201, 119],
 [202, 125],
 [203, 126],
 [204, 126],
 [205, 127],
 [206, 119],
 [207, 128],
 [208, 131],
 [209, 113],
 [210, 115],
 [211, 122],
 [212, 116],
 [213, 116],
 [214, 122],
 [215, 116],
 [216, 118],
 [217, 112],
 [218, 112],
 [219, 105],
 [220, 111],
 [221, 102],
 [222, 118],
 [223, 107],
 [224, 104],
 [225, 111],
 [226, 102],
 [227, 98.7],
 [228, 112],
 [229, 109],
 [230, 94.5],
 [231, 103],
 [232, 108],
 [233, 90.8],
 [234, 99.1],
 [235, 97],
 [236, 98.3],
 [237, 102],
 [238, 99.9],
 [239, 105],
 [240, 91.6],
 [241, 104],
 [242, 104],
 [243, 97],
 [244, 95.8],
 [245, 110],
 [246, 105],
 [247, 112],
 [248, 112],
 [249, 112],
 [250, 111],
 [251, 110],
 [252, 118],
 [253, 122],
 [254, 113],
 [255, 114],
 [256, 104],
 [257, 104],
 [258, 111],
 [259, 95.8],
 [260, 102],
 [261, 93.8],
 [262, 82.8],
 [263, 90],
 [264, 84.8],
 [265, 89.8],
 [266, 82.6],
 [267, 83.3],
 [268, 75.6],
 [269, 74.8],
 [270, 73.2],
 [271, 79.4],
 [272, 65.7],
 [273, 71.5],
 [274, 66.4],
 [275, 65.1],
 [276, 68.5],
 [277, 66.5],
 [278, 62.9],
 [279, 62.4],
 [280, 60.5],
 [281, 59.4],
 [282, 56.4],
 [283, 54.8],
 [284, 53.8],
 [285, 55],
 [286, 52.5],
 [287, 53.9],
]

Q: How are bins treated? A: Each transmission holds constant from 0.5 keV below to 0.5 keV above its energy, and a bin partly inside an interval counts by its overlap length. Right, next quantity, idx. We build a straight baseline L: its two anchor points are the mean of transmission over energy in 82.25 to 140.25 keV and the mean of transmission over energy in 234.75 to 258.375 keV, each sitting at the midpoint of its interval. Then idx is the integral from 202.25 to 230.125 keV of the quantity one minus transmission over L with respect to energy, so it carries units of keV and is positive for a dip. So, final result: -4.3 keV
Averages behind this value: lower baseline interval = 74.7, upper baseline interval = 106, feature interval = 114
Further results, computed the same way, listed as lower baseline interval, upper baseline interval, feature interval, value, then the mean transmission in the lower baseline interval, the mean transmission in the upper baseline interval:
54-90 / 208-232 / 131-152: -3.2 keV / 69.3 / 111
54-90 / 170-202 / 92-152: 4.6 keV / 69.3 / 110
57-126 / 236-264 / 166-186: -3.8 keV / 69.3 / 104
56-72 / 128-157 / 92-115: 5.3 keV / 64.2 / 103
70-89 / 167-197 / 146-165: -2.7 keV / 74.8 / 107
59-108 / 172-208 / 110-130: 2.2 keV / 68.9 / 113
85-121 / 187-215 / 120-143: -1.6 keV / 67.8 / 118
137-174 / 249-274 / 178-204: -2.1 keV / 108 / 93.7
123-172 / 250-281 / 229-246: -2.0 keV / 101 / 86.4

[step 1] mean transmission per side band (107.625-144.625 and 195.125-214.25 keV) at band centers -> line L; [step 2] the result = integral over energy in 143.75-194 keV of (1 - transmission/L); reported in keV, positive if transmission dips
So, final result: -3.3 keV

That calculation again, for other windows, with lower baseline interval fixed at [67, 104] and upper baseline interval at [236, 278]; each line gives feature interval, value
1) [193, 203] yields -3.6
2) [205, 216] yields -4.1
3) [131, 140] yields -2.0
